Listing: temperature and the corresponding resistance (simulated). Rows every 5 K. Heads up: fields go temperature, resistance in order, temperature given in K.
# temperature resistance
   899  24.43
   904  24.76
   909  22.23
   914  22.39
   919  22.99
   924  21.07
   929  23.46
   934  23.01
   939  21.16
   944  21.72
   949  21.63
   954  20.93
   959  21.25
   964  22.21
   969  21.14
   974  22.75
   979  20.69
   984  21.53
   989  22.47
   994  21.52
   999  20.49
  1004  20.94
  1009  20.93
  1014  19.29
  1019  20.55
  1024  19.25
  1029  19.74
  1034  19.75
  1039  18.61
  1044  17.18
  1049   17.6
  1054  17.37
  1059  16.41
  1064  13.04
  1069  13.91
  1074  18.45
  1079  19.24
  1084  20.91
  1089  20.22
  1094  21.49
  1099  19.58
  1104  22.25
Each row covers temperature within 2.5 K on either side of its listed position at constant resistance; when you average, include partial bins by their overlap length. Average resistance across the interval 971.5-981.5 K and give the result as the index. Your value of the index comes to 21.7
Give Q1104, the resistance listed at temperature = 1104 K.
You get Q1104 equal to 22.25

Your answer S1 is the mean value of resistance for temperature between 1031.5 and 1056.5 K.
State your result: 18.1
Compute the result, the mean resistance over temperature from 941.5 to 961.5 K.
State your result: 21.4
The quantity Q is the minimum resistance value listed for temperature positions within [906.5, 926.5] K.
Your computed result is 21.07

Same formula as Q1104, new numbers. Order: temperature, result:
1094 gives 21.49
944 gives 21.72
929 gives 23.46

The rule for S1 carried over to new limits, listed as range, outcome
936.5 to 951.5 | 21.5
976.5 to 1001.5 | 21.3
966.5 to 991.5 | 21.7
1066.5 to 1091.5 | 18.5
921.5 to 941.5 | 22.2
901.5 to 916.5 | 23.1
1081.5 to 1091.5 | 20.6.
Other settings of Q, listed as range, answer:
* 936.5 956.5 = 20.93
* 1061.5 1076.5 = 13.04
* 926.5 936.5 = 23.01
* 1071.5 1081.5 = 18.45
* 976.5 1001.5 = 20.49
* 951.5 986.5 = 20.69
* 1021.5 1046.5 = 17.18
